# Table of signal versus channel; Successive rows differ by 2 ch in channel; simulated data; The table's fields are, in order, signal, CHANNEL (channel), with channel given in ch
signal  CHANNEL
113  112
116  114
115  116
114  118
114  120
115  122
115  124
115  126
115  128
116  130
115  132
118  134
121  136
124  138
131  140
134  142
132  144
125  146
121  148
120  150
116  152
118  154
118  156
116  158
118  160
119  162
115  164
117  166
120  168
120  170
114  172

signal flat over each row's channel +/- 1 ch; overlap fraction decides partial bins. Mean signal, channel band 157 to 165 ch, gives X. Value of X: 117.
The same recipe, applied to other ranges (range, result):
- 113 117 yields 116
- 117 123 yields 114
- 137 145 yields 130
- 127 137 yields 117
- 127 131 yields 116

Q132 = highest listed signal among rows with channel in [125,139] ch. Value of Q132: 124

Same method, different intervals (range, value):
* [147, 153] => 121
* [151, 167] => 119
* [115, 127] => 115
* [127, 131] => 116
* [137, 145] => 134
